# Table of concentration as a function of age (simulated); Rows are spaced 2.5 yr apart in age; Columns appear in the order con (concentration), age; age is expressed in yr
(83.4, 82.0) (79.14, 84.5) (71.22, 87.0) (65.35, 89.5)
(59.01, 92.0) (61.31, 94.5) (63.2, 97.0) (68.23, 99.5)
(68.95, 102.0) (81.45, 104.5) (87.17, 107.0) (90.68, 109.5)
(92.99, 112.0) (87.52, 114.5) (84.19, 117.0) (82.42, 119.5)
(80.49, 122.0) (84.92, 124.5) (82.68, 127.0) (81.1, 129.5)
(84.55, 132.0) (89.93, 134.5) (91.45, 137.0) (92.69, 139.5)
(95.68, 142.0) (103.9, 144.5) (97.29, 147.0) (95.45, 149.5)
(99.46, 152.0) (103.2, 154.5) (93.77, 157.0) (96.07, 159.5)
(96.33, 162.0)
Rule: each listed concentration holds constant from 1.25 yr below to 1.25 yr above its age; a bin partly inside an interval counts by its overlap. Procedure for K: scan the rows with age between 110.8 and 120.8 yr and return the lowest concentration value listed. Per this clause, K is 82.42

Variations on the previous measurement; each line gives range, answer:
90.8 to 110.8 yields 59.01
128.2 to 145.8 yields 81.1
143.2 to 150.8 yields 95.45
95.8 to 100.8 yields 63.2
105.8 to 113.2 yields 87.17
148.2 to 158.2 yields 93.77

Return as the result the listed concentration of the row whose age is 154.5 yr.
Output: 103.2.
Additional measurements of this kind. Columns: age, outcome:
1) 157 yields 93.77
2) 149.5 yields 95.45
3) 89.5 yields 65.35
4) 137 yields 91.45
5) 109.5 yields 90.68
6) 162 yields 96.33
